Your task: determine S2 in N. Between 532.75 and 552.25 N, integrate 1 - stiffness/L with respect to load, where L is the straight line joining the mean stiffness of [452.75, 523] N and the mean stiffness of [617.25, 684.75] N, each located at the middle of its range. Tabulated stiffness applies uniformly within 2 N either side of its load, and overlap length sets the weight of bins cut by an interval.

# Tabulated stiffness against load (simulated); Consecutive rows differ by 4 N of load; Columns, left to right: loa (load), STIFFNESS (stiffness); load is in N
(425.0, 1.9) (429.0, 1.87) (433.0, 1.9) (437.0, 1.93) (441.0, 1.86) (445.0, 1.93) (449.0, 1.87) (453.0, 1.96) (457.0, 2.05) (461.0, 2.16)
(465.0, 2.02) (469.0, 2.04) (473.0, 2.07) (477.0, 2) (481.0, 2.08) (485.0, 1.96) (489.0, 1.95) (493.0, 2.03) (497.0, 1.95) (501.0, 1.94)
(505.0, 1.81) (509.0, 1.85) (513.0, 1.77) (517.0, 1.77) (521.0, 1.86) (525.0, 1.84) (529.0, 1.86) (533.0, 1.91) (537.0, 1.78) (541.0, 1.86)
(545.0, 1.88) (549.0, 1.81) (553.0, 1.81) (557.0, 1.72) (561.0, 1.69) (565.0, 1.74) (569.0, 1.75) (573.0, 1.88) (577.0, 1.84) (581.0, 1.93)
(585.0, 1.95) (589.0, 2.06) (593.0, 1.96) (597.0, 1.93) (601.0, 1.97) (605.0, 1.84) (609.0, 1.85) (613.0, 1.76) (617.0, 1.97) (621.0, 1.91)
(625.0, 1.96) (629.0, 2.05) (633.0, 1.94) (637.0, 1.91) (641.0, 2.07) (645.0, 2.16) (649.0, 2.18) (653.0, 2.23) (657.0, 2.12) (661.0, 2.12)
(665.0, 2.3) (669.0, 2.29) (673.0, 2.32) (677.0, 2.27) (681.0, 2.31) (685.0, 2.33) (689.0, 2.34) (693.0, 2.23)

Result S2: 1.7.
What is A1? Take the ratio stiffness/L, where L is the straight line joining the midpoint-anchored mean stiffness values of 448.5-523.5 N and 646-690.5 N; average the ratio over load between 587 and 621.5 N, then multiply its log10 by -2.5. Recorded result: 0.12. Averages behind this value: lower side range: 1.96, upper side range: 2.25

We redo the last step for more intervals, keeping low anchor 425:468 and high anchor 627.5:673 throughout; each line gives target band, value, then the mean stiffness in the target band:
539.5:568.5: 0.15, 1.78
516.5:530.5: 0.10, 1.84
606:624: 0.12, 1.88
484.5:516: 0.06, 1.9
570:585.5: 0.10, 1.89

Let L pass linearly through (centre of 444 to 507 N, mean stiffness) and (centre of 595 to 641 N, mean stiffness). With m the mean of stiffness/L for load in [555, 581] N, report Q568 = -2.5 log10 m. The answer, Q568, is 0.10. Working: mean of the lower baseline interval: 1.99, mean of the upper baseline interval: 1.92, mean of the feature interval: 1.78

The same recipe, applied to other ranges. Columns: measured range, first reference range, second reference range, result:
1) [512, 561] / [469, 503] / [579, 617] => 0.084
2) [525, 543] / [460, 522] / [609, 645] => 0.058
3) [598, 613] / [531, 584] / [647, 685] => 0.074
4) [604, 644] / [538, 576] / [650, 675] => 0.074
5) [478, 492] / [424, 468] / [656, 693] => 0.004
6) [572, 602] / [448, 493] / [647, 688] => 0.114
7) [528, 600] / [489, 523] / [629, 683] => 0.076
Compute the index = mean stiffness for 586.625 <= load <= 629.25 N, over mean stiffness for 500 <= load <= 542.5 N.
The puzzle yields 1.05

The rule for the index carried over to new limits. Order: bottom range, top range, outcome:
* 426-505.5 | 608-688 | 1.07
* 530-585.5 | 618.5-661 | 1.13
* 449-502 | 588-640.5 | 0.96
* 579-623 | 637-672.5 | 1.13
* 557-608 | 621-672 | 1.13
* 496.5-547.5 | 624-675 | 1.15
